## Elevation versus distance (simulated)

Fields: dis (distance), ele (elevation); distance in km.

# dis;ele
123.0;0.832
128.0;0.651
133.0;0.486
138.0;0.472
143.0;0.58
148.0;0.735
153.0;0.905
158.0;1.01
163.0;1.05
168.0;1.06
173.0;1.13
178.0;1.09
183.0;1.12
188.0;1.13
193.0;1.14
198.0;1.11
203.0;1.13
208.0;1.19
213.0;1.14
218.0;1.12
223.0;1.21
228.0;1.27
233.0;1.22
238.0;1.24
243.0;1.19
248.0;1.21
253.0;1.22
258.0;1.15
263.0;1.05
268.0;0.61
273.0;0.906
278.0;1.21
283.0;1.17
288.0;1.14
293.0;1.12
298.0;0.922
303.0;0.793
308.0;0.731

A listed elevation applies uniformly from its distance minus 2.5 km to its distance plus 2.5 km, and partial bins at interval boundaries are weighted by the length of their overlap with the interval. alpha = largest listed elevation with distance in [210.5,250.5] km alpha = 1.27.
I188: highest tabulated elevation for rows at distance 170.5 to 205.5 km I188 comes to 1.14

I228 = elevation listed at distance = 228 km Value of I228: 1.27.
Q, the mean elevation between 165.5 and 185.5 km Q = 1.1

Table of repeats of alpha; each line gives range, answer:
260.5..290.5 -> 1.21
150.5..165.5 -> 1.05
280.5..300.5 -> 1.17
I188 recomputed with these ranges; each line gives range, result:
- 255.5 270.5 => 1.15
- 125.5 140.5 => 0.651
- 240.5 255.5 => 1.22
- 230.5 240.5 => 1.24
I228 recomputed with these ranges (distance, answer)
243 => 1.19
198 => 1.11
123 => 0.832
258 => 1.15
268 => 0.61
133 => 0.486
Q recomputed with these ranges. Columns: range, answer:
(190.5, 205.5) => 1.13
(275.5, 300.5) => 1.11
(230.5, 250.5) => 1.22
